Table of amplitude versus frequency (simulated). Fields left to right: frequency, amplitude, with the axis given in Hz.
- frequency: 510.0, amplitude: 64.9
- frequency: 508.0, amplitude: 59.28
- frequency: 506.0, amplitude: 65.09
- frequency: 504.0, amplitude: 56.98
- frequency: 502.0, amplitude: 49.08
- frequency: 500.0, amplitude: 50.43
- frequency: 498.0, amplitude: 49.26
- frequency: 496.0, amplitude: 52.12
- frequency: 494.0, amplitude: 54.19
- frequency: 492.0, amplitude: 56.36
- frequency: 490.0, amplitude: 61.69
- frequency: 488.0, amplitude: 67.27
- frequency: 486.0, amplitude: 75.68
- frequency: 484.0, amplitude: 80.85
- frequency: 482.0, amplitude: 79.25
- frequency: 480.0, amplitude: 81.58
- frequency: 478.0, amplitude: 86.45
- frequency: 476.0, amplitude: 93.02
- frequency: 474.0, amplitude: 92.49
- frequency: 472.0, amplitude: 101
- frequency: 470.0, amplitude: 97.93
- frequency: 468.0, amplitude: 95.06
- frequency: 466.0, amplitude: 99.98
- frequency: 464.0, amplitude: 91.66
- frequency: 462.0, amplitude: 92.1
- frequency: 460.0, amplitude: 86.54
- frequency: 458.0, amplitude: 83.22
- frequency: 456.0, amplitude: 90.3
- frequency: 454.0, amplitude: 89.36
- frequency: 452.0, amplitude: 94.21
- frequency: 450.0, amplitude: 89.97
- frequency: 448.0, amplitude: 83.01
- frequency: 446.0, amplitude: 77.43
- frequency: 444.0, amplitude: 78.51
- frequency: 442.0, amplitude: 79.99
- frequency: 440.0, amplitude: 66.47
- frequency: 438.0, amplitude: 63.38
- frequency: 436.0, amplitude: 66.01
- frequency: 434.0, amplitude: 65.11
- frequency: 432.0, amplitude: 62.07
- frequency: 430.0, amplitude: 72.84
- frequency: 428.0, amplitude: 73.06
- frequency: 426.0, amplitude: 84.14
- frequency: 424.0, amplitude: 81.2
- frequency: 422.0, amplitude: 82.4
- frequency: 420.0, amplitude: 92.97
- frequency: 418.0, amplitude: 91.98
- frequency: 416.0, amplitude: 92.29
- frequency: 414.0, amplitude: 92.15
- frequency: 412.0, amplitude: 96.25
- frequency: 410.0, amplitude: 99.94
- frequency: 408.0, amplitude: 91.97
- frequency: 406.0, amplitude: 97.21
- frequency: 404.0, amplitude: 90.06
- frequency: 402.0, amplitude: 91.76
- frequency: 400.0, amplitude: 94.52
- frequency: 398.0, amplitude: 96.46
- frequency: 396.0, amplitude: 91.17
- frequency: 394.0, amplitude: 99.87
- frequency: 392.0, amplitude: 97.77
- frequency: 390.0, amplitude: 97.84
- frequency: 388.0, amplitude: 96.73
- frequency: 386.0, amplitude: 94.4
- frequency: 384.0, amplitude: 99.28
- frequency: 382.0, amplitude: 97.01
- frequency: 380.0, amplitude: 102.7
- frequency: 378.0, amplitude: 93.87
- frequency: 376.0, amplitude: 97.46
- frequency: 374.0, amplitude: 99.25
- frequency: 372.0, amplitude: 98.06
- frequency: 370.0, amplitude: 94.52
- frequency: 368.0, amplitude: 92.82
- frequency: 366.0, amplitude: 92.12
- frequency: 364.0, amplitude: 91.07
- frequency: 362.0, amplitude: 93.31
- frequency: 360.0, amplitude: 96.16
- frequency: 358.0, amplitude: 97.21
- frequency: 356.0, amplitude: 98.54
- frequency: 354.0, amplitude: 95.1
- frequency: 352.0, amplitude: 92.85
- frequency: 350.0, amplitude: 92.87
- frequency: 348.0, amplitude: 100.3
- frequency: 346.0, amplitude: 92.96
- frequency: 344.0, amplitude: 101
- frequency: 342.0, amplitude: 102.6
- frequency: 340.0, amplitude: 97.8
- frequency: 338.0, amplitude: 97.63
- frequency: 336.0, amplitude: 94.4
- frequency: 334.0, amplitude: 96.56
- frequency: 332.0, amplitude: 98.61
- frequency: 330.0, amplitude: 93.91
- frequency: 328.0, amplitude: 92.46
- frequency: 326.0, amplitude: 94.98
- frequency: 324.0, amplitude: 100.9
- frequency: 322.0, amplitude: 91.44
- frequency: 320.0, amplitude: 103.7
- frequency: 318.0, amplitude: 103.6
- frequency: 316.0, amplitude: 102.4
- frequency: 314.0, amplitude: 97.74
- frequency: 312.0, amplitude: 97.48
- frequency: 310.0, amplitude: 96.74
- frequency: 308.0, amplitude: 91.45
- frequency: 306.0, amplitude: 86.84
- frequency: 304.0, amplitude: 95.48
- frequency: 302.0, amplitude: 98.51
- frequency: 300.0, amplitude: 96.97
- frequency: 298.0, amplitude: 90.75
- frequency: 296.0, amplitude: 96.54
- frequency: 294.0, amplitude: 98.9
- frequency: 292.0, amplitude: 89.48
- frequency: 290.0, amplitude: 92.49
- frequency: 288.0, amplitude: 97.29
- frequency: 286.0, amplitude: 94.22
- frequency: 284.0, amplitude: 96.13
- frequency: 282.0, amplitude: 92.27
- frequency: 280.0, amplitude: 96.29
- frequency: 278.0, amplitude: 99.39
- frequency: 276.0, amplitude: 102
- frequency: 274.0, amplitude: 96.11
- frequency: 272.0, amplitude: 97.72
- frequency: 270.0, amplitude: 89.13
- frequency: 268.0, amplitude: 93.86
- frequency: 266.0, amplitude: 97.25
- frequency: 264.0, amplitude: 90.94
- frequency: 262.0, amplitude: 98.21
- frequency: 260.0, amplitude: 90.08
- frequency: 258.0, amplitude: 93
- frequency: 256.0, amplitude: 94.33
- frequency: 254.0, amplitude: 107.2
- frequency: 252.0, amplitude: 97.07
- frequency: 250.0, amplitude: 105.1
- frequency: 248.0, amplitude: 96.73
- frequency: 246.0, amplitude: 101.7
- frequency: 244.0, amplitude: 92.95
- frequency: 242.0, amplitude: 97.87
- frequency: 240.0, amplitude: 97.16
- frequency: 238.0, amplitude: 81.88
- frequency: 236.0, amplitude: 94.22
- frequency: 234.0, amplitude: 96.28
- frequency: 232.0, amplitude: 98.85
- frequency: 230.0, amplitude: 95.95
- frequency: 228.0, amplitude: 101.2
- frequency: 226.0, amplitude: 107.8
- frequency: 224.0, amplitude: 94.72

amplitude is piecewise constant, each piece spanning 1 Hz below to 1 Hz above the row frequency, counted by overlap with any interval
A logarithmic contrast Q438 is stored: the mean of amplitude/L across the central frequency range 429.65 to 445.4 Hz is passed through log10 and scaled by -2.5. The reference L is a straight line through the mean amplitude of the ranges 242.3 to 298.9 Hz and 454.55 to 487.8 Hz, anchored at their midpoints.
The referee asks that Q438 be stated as 0.28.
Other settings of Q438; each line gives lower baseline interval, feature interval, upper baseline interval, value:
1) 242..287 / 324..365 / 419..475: -0.06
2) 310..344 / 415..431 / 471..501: -0.02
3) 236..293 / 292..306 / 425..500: -0.03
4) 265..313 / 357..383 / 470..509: -0.13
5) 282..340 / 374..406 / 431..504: -0.12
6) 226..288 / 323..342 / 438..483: -0.04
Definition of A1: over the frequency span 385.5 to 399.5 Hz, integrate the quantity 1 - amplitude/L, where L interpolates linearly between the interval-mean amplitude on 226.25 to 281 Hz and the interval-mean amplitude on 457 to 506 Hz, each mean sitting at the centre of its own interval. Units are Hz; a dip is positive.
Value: -2.0 Hz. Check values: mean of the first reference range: 96.5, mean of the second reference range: 76.2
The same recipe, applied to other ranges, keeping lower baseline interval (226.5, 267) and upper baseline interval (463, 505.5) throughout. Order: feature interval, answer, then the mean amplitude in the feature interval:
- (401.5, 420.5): -2.9 Hz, 93.7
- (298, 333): -2.4 Hz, 96.5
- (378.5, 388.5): -1.7 Hz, 97.9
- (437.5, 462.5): -1.6 Hz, 82.8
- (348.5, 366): -1.7 Hz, 94.7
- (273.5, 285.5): -0.4 Hz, 97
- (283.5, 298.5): -0.3 Hz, 94.5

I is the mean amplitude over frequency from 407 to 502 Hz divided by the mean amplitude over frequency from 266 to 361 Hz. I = 0.8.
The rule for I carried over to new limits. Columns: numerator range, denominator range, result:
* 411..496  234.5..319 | 0.85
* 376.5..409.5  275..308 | 1.01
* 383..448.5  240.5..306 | 0.90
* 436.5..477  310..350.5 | 0.89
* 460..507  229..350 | 0.78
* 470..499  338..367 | 0.78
